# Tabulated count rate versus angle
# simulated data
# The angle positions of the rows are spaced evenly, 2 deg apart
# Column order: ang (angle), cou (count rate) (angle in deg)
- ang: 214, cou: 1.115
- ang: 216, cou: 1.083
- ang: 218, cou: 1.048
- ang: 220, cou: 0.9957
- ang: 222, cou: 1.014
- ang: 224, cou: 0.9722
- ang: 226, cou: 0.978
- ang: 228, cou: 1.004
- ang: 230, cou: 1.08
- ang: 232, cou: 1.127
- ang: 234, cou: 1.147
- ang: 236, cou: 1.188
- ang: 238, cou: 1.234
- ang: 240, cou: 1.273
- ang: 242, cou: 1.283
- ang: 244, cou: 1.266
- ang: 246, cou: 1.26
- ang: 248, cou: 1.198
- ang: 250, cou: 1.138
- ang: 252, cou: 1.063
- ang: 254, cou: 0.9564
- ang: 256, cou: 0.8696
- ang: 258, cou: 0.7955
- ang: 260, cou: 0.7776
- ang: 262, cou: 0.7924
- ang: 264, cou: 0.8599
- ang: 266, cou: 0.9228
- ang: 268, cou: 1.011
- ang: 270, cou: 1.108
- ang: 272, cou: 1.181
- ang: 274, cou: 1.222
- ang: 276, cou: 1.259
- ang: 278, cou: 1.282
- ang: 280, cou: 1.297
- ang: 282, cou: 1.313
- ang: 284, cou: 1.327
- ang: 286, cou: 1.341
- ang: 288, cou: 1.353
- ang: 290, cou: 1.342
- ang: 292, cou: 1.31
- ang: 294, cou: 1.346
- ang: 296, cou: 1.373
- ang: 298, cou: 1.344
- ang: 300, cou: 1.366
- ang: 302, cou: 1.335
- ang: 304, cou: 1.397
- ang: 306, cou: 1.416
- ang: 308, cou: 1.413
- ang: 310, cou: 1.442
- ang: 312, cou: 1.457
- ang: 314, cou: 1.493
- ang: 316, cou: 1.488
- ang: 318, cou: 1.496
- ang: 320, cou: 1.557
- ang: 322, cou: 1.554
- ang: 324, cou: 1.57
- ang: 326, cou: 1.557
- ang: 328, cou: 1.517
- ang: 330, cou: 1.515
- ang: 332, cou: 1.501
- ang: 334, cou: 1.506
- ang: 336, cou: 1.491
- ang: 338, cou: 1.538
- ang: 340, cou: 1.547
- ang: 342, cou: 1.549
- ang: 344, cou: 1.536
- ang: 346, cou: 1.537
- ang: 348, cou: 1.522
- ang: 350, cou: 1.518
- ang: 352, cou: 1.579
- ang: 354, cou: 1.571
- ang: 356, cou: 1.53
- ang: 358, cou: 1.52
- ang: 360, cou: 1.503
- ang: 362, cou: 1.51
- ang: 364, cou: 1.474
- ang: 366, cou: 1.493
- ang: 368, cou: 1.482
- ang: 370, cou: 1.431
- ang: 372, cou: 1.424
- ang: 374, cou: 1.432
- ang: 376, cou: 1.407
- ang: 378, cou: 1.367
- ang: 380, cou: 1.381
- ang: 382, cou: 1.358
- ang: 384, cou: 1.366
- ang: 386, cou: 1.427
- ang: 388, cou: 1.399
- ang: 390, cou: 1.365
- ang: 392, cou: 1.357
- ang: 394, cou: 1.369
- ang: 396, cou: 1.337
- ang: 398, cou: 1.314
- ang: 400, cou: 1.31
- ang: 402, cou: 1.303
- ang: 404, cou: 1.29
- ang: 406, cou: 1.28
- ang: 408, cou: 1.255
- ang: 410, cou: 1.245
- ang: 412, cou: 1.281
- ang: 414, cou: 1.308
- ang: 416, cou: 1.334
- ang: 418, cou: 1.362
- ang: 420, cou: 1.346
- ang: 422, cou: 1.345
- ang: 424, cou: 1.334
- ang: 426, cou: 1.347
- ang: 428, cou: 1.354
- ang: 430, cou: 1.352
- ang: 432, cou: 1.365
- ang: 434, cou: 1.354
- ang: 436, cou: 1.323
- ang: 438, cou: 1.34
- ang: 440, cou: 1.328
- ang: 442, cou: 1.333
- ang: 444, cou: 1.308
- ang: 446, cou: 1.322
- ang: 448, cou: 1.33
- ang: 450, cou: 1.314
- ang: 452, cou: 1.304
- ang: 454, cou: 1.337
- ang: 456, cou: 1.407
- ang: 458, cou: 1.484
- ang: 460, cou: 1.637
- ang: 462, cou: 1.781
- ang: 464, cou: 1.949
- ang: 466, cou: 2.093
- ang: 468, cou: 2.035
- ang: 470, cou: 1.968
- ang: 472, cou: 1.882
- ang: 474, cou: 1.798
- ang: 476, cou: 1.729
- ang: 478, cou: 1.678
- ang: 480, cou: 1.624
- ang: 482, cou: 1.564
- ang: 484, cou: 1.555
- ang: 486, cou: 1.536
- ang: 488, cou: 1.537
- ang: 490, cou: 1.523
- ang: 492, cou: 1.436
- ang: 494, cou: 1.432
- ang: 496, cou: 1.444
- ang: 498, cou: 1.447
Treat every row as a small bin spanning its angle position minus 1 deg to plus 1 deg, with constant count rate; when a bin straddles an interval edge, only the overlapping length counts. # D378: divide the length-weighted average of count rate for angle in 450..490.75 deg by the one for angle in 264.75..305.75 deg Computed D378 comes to 1.3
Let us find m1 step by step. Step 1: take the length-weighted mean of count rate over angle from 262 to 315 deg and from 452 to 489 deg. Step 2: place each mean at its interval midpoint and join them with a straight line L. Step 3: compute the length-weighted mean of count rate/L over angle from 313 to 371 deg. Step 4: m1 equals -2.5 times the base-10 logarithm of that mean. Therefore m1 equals -0.09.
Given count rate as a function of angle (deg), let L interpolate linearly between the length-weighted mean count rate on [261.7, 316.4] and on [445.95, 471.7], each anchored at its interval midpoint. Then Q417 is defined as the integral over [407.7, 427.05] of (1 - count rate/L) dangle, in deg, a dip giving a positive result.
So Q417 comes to 2.8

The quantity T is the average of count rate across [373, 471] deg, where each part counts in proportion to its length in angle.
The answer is 1.41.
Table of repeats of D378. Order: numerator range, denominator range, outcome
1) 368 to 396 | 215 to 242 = 1.27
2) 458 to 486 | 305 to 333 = 1.18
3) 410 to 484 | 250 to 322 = 1.21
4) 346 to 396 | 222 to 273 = 1.37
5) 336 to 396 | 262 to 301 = 1.19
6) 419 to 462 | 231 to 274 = 1.28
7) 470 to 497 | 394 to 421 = 1.23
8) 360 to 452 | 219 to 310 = 1.16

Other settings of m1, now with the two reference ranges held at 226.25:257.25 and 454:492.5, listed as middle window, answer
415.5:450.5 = 0.19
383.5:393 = 0.08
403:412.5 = 0.20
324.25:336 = -0.13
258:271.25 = 0.29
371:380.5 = 0.04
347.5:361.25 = -0.10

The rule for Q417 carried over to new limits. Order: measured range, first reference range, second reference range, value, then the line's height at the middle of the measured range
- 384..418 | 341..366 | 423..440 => 2.2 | 1.42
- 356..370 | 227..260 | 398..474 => -1.9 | 1.32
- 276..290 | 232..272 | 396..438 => -2.6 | 1.11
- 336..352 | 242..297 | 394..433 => -3.8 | 1.24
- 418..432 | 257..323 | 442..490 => 1.7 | 1.53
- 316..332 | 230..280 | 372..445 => -4.3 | 1.21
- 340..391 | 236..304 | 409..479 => -4.7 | 1.35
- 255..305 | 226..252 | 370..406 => 1.9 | 1.22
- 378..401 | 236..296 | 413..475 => 0.4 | 1.38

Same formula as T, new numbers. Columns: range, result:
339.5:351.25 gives 1.54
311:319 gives 1.48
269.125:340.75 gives 1.4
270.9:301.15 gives 1.31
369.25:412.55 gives 1.35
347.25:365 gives 1.53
